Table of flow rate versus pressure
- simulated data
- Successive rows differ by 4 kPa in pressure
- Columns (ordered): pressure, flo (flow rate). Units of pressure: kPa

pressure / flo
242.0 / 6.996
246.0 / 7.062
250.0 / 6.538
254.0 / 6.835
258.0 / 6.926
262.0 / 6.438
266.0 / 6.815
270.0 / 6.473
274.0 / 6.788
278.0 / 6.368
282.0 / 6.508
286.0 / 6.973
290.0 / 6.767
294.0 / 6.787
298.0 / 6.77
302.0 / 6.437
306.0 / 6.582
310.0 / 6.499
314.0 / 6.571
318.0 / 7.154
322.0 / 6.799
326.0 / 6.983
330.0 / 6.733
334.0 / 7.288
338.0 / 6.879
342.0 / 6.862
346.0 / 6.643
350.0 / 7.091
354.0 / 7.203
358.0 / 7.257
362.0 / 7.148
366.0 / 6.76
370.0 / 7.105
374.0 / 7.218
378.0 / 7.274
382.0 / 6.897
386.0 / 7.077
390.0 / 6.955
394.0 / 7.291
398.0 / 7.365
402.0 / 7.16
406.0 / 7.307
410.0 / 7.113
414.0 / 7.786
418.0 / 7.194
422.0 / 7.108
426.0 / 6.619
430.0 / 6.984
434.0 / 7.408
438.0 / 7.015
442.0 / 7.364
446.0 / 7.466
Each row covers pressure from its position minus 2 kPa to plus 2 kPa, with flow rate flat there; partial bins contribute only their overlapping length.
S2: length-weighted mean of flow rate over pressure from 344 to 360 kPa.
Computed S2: 7.05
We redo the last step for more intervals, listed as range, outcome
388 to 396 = 7.12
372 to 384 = 7.13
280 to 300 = 6.76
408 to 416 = 7.45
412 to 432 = 7.14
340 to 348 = 6.75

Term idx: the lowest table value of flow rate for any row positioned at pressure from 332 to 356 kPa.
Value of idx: 6.643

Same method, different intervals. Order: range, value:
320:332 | 6.733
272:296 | 6.368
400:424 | 7.108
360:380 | 6.76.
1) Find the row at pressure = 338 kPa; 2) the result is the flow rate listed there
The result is 6.879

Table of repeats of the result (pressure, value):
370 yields 7.105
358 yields 7.257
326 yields 6.983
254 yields 6.835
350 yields 7.091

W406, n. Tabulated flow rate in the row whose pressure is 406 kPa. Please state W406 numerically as 7.307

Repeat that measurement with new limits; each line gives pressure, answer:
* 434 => 7.408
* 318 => 7.154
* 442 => 7.364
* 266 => 6.815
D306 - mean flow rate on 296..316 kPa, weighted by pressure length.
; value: 6.57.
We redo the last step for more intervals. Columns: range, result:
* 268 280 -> 6.54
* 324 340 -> 6.97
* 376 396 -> 7.1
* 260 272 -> 6.58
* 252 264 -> 6.73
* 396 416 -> 7.35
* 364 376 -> 7.03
